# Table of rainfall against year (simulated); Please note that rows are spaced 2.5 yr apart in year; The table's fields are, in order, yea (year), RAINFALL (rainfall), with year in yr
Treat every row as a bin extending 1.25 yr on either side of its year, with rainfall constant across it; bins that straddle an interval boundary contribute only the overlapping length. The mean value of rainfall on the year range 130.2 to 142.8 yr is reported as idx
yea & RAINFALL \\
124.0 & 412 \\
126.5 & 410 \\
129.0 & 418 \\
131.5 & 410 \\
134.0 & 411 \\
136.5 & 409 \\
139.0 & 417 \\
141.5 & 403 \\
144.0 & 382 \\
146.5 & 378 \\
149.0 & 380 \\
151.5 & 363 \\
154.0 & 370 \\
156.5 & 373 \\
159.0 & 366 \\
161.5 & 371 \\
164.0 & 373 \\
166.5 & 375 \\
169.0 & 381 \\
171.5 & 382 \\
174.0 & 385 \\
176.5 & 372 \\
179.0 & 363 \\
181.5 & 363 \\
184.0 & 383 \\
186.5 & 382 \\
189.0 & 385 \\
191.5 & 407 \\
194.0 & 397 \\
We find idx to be 410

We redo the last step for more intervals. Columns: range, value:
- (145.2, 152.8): 374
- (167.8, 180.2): 377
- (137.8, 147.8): 395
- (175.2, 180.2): 368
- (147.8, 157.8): 371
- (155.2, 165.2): 371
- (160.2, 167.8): 373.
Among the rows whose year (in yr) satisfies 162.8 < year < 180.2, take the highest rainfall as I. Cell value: 385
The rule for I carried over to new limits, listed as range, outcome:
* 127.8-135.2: 418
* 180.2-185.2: 383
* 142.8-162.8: 382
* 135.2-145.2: 417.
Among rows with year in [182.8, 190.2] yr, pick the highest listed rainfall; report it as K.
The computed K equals 385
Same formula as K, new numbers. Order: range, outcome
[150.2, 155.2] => 370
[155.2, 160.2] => 373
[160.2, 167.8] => 375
